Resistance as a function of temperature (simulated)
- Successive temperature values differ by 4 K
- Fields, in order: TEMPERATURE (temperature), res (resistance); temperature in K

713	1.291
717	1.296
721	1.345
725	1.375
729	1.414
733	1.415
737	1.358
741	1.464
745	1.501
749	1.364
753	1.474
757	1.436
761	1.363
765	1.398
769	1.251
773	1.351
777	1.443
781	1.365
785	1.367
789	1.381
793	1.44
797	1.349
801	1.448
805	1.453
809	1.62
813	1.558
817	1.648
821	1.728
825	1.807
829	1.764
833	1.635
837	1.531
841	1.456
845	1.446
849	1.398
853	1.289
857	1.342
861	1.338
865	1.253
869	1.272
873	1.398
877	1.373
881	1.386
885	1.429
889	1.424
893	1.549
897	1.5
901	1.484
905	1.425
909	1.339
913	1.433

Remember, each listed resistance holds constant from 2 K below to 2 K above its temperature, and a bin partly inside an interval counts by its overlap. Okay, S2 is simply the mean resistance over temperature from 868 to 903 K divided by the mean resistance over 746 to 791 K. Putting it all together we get 1.03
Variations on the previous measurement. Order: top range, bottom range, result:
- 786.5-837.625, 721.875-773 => 1.12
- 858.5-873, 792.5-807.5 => 0.91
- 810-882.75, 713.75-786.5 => 1.07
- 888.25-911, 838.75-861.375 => 1.05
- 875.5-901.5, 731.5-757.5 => 1.01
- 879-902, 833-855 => 1.01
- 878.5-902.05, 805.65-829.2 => 0.87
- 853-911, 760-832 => 0.93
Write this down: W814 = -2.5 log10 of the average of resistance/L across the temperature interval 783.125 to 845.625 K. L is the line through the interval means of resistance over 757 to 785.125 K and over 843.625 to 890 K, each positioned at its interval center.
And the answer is -0.13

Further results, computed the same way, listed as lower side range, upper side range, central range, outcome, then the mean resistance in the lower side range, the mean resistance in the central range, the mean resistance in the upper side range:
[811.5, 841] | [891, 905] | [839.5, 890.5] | 0.15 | 1.65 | 1.37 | 1.5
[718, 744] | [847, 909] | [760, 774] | 0.04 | 1.4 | 1.34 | 1.39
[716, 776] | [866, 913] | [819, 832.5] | -0.24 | 1.39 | 1.75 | 1.41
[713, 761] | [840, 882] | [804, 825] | -0.19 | 1.4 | 1.63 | 1.36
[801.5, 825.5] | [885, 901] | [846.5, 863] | 0.15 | 1.61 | 1.34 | 1.48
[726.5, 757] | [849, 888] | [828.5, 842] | -0.16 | 1.43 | 1.59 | 1.35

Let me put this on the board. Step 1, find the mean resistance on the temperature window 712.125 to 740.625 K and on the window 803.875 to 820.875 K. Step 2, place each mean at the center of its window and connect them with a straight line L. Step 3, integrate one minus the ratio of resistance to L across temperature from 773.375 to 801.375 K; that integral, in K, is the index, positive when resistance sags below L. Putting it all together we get 2.4 K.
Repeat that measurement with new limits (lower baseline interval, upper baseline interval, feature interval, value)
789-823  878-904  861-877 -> 1.67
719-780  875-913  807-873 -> -3.84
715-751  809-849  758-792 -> 2.69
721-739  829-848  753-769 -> 0.43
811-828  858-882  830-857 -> 1.09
